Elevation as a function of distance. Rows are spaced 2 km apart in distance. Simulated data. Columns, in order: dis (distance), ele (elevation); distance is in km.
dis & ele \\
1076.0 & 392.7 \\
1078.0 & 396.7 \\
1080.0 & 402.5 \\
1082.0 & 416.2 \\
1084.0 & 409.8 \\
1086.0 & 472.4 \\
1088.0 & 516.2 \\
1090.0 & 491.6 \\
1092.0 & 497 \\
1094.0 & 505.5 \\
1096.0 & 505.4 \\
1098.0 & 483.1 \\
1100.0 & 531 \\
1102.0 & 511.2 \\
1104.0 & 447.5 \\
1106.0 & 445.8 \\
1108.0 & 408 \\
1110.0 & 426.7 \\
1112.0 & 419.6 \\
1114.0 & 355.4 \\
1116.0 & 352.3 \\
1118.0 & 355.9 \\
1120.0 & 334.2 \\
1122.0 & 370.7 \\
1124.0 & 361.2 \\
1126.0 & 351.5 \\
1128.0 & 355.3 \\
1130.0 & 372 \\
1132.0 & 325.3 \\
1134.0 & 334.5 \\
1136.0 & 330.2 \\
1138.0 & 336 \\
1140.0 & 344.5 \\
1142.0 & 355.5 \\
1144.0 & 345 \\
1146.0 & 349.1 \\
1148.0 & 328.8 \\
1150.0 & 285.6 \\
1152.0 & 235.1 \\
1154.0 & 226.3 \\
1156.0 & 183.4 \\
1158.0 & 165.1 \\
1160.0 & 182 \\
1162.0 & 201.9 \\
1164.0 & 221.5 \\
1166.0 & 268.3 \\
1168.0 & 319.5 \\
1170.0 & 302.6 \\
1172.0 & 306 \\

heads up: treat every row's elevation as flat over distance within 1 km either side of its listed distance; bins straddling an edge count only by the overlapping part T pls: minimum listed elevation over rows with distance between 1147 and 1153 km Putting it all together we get 235.1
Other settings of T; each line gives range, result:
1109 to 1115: 355.4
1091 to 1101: 483.1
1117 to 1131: 334.2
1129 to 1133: 325.3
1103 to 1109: 408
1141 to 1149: 328.8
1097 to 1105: 447.5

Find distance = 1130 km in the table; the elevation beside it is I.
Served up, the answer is 372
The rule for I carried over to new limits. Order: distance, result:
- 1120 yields 334.2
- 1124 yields 361.2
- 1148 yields 328.8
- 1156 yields 183.4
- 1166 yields 268.3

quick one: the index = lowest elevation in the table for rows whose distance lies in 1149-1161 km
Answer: 165.1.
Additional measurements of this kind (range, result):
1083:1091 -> 409.8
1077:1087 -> 396.7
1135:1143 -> 330.2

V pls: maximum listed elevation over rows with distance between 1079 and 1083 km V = 416.2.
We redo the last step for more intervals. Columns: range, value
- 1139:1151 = 355.5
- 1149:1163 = 285.6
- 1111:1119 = 419.6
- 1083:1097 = 516.2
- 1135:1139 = 336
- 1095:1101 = 531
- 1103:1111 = 447.5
